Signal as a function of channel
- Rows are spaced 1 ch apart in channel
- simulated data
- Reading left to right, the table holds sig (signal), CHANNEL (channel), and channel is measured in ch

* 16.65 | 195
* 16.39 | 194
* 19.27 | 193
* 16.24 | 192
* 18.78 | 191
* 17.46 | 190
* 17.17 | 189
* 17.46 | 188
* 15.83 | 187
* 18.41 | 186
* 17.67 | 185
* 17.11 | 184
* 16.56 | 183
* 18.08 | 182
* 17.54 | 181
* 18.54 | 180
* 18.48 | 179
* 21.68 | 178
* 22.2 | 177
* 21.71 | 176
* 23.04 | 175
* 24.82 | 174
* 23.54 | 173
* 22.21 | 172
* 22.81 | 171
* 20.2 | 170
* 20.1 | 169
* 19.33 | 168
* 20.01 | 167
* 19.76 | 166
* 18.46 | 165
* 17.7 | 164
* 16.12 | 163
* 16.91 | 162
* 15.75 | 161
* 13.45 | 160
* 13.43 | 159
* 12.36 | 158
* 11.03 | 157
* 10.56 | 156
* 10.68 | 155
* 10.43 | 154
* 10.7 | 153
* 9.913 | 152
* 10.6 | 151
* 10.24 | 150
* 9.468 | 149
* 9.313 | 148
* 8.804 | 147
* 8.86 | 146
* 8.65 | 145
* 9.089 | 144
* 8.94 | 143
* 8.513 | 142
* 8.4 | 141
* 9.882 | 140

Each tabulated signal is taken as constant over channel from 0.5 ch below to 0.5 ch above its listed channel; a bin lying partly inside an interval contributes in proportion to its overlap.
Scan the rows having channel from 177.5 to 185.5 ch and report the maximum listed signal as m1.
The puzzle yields 21.68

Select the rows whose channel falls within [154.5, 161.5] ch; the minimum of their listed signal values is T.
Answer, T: 10.56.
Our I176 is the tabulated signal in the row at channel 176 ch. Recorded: 21.71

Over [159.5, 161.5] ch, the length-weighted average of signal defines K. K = 14.6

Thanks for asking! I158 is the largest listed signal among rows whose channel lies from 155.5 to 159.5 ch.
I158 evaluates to 13.43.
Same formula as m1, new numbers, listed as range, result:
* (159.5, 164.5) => 17.7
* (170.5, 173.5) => 23.54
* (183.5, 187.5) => 18.41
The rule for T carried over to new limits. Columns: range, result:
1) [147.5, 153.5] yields 9.313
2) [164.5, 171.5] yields 18.46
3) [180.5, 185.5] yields 16.56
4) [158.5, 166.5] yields 13.43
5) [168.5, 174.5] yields 20.1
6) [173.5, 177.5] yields 21.71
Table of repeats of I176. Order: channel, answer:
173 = 23.54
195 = 16.65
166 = 19.76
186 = 18.41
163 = 16.12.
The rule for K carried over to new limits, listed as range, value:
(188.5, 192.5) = 17.4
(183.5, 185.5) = 17.4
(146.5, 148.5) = 9.06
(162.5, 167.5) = 18.4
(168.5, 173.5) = 21.8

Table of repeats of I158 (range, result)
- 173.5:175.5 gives 24.82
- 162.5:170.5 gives 20.2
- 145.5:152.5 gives 10.6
